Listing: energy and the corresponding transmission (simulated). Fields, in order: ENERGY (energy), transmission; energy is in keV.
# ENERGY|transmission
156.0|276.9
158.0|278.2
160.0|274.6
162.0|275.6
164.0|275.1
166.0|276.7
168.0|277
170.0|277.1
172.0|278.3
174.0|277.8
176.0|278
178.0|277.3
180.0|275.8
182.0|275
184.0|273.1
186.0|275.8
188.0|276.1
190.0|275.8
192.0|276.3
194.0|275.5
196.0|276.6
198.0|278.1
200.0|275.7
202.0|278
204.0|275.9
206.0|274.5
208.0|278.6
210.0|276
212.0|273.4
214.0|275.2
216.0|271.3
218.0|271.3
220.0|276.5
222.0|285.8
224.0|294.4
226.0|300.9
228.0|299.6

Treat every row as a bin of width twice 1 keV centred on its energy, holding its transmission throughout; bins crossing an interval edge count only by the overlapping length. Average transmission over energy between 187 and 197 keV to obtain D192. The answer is 276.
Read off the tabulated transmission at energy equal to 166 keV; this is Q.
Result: 276.7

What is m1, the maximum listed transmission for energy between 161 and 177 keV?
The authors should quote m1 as 278.3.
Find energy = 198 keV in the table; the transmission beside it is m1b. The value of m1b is 278.1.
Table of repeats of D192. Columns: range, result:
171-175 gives 278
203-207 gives 275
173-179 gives 278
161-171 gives 276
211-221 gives 274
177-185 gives 275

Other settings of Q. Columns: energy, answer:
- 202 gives 278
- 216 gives 271.3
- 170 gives 277.1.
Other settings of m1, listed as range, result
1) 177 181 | 277.3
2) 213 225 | 294.4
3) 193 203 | 278.1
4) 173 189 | 278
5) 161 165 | 275.6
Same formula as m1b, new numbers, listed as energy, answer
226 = 300.9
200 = 275.7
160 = 274.6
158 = 278.2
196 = 276.6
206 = 274.5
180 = 275.8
